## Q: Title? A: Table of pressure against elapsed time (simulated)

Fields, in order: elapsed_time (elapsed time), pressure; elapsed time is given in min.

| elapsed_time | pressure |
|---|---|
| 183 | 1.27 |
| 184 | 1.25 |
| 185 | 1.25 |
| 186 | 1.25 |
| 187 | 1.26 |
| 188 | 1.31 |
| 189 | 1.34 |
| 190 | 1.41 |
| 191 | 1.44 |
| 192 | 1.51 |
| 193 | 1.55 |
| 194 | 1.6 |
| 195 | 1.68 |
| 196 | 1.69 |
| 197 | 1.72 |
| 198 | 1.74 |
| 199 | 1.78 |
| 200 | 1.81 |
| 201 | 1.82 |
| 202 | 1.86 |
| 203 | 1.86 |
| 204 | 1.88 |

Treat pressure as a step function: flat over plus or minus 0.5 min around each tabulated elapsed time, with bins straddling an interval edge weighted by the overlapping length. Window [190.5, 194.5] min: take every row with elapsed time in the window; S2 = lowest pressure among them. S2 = 1.44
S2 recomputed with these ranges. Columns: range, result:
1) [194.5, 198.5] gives 1.68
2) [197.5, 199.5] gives 1.74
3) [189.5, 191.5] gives 1.41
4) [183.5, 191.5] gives 1.25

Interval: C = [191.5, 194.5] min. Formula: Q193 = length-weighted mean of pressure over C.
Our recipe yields 1.55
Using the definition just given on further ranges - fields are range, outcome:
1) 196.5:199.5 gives 1.75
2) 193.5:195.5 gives 1.64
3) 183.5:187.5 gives 1.25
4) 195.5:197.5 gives 1.71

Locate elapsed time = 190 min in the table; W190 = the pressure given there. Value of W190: 1.41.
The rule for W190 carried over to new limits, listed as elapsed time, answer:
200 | 1.81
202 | 1.86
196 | 1.69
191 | 1.44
